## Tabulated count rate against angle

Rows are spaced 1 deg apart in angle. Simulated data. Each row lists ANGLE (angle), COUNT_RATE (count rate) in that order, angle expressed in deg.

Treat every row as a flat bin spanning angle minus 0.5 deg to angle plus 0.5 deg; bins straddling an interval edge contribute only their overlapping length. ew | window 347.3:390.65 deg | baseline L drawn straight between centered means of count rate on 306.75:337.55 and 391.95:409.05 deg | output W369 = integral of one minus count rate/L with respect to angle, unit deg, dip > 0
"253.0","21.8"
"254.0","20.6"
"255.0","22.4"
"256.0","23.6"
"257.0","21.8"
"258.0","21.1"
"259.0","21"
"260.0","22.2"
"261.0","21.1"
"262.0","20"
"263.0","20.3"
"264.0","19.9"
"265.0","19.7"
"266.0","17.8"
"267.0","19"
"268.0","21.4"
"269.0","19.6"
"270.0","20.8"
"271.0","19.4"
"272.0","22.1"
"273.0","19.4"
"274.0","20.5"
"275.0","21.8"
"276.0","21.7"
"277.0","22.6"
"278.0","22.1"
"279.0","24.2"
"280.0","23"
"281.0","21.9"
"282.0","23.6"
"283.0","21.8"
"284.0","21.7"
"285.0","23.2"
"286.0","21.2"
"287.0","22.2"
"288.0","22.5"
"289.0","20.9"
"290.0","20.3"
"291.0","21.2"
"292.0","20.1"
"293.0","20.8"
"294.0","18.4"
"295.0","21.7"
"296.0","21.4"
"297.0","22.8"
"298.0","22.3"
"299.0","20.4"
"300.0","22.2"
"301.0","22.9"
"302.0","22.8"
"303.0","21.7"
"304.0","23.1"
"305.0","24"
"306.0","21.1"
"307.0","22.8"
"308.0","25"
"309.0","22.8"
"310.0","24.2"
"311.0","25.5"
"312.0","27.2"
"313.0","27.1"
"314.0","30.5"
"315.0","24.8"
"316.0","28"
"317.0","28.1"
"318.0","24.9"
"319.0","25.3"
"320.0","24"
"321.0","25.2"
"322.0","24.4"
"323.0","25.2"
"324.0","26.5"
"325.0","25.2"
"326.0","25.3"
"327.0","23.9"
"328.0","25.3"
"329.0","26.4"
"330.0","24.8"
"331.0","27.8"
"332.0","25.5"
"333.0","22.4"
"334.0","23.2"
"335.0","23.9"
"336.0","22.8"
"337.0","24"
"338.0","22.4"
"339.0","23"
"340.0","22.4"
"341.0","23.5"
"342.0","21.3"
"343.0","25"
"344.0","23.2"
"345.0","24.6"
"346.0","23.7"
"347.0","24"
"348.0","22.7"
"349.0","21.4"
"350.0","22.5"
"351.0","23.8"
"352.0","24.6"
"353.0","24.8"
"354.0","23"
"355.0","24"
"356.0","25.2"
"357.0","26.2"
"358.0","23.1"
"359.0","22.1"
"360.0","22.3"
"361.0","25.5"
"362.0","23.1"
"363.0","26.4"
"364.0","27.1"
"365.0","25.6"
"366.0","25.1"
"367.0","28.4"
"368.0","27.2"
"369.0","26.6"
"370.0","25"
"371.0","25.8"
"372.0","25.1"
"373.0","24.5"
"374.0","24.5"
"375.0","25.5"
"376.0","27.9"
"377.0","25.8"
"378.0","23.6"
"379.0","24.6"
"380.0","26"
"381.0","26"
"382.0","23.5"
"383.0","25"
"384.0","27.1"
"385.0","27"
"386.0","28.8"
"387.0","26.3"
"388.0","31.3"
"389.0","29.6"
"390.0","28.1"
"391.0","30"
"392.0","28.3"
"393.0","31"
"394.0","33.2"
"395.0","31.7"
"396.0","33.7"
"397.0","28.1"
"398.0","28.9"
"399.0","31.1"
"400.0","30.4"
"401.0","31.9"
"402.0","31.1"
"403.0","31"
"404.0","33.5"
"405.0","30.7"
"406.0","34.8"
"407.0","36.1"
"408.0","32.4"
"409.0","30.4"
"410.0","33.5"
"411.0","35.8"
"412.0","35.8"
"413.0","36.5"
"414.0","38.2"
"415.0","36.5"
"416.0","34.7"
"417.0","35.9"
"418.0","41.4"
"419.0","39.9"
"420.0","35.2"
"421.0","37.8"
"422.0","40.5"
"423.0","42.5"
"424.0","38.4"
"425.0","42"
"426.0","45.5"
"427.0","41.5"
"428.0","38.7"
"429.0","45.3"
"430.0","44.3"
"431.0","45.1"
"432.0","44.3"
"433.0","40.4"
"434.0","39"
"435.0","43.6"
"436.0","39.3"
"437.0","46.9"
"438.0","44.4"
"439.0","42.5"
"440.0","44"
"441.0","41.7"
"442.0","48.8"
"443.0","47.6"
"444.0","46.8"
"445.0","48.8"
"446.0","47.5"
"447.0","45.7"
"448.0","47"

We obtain 5.53 deg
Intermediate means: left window 25.2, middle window 25.4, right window 31.7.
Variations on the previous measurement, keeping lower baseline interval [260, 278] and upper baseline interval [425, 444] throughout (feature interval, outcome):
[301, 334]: 2.7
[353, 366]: 3.4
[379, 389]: 2.7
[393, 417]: 3.9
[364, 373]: 2.2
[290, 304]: 1.7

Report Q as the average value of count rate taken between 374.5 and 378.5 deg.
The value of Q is 25.7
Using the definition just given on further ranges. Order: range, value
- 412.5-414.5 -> 37.4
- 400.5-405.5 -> 31.6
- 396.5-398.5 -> 28.5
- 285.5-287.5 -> 21.7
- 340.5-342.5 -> 22.4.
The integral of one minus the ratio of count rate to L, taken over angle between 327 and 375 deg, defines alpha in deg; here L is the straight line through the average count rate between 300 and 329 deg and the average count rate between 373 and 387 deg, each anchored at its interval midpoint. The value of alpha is 1.90 deg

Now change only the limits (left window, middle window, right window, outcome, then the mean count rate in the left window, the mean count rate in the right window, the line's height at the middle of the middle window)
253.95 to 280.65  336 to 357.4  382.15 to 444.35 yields 4.23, 21.1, 36.3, 29.4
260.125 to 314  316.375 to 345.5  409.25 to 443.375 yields 3.43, 21.9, 40.7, 27.8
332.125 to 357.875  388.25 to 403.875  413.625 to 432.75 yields 1.78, 23.5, 40.4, 34.6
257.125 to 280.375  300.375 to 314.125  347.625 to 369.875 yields -1.01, 20.9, 24.6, 22.5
